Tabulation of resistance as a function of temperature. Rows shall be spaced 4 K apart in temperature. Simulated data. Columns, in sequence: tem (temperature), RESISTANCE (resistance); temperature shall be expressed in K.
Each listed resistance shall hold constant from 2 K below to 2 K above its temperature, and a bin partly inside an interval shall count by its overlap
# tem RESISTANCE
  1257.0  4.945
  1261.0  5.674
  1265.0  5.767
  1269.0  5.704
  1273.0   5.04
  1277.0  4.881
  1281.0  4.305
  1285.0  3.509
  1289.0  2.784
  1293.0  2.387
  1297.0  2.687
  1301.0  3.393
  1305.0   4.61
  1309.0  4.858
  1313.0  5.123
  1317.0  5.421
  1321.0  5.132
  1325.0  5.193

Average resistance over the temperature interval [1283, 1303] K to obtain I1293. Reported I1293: 2.95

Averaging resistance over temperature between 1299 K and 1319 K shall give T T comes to 4.68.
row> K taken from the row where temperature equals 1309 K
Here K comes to 4.858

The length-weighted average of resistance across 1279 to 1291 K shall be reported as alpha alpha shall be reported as 3.53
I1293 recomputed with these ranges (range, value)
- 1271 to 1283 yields 4.74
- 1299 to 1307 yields 4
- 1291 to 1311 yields 3.59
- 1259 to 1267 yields 5.72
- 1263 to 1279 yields 5.35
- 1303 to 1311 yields 4.73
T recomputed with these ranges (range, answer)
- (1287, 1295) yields 2.59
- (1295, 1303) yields 3.04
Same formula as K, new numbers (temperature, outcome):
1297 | 2.687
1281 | 4.305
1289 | 2.784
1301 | 3.393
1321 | 5.132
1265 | 5.767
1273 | 5.04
